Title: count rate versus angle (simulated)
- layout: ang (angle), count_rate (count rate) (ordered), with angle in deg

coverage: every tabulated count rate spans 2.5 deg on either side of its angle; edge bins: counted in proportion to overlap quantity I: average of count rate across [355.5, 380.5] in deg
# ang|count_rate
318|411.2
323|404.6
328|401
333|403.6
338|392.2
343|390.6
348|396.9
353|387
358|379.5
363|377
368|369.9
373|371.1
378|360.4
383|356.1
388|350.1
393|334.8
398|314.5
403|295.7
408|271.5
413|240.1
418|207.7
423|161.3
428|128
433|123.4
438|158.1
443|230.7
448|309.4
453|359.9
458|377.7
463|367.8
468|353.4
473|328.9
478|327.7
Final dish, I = 372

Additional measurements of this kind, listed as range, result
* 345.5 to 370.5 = 382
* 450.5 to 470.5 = 365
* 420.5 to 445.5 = 160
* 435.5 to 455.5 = 265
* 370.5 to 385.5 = 363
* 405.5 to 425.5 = 220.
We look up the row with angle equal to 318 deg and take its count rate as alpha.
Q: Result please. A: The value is 411.2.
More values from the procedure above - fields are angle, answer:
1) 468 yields 353.4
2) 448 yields 309.4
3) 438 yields 158.1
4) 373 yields 371.1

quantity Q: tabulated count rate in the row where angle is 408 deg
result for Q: 271.5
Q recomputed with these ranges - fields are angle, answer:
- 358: 379.5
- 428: 128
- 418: 207.7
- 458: 377.7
